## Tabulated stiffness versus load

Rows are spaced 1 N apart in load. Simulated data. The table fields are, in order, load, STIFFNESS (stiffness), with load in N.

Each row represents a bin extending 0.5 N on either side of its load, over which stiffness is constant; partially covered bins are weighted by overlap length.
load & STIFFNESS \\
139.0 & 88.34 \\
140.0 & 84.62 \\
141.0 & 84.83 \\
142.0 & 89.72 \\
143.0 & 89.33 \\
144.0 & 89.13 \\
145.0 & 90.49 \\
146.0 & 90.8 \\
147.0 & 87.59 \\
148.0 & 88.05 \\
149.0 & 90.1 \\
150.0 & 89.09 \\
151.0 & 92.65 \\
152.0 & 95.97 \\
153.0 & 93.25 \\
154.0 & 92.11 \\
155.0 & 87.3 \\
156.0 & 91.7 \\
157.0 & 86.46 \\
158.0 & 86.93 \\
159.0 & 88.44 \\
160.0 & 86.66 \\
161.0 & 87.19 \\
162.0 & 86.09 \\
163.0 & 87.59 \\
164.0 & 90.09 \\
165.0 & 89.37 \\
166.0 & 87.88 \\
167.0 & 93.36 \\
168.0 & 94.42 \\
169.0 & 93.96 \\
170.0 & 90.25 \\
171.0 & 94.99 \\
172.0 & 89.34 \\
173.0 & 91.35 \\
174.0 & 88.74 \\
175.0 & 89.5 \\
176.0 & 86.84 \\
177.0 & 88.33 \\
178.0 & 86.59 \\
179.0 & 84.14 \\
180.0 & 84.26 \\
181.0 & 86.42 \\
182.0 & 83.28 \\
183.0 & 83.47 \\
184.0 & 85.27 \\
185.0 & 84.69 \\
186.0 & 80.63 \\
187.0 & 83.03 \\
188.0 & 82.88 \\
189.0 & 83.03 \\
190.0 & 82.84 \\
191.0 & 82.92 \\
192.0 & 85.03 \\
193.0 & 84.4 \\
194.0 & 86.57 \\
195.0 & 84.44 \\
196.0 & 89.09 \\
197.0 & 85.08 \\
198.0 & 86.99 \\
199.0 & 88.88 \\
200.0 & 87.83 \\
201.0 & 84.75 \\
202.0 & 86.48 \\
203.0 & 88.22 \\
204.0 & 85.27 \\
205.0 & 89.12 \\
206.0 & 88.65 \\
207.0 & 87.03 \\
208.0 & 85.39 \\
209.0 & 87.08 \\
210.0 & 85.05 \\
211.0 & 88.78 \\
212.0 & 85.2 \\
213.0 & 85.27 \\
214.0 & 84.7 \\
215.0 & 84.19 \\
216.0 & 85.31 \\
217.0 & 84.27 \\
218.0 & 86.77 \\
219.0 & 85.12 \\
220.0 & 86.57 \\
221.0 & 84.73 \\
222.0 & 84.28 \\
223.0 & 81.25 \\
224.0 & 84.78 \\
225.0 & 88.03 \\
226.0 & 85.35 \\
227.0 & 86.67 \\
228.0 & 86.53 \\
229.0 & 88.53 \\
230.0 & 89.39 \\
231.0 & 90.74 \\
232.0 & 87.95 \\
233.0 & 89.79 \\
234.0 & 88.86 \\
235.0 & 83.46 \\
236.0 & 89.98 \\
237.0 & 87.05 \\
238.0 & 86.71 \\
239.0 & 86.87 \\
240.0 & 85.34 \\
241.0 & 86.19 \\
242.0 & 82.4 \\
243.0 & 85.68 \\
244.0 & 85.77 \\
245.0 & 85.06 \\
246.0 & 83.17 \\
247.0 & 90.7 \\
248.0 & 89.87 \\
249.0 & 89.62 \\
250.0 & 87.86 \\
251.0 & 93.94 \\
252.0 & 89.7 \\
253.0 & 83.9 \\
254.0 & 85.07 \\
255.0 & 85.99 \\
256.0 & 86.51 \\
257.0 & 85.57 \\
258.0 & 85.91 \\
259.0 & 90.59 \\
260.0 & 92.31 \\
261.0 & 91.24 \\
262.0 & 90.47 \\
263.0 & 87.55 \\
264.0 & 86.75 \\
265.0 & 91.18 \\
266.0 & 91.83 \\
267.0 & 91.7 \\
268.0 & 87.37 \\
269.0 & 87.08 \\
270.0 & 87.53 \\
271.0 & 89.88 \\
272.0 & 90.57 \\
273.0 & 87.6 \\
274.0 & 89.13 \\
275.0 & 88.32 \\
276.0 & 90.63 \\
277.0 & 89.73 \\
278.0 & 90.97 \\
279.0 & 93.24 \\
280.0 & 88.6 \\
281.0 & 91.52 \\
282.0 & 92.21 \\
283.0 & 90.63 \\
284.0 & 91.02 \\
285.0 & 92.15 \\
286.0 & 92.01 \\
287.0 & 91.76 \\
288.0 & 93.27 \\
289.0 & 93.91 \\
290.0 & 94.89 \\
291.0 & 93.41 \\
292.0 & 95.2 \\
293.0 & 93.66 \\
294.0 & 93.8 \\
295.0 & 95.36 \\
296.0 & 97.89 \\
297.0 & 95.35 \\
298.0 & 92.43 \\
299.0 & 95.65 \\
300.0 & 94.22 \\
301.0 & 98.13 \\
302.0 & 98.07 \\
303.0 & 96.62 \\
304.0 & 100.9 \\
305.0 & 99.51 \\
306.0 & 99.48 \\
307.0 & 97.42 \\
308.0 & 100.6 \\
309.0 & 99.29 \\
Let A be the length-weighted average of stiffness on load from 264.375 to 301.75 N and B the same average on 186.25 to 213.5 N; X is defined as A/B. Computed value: 1.07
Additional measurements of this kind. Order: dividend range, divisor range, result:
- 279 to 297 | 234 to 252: 1.07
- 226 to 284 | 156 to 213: 1.02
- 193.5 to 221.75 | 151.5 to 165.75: 0.97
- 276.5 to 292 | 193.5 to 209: 1.06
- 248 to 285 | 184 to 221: 1.04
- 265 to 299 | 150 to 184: 1.03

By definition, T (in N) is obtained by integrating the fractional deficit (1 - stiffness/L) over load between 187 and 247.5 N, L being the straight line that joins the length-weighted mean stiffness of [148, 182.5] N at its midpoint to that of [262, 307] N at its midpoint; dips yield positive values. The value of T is 3.06 N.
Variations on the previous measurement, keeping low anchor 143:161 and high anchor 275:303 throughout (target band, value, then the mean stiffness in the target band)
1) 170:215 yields 2.27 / 86.2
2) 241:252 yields 0.56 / 87.5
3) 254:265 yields 0.51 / 88.3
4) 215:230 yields 0.97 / 85.7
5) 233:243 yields 0.60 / 86.5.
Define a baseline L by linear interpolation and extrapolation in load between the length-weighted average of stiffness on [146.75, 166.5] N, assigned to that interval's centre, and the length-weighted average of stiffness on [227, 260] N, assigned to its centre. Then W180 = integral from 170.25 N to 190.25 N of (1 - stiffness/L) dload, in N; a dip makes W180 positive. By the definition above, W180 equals 0.6 N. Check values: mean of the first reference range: 89.2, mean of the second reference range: 87.4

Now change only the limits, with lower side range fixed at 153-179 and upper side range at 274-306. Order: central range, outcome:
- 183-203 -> 1.2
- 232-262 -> 1.5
